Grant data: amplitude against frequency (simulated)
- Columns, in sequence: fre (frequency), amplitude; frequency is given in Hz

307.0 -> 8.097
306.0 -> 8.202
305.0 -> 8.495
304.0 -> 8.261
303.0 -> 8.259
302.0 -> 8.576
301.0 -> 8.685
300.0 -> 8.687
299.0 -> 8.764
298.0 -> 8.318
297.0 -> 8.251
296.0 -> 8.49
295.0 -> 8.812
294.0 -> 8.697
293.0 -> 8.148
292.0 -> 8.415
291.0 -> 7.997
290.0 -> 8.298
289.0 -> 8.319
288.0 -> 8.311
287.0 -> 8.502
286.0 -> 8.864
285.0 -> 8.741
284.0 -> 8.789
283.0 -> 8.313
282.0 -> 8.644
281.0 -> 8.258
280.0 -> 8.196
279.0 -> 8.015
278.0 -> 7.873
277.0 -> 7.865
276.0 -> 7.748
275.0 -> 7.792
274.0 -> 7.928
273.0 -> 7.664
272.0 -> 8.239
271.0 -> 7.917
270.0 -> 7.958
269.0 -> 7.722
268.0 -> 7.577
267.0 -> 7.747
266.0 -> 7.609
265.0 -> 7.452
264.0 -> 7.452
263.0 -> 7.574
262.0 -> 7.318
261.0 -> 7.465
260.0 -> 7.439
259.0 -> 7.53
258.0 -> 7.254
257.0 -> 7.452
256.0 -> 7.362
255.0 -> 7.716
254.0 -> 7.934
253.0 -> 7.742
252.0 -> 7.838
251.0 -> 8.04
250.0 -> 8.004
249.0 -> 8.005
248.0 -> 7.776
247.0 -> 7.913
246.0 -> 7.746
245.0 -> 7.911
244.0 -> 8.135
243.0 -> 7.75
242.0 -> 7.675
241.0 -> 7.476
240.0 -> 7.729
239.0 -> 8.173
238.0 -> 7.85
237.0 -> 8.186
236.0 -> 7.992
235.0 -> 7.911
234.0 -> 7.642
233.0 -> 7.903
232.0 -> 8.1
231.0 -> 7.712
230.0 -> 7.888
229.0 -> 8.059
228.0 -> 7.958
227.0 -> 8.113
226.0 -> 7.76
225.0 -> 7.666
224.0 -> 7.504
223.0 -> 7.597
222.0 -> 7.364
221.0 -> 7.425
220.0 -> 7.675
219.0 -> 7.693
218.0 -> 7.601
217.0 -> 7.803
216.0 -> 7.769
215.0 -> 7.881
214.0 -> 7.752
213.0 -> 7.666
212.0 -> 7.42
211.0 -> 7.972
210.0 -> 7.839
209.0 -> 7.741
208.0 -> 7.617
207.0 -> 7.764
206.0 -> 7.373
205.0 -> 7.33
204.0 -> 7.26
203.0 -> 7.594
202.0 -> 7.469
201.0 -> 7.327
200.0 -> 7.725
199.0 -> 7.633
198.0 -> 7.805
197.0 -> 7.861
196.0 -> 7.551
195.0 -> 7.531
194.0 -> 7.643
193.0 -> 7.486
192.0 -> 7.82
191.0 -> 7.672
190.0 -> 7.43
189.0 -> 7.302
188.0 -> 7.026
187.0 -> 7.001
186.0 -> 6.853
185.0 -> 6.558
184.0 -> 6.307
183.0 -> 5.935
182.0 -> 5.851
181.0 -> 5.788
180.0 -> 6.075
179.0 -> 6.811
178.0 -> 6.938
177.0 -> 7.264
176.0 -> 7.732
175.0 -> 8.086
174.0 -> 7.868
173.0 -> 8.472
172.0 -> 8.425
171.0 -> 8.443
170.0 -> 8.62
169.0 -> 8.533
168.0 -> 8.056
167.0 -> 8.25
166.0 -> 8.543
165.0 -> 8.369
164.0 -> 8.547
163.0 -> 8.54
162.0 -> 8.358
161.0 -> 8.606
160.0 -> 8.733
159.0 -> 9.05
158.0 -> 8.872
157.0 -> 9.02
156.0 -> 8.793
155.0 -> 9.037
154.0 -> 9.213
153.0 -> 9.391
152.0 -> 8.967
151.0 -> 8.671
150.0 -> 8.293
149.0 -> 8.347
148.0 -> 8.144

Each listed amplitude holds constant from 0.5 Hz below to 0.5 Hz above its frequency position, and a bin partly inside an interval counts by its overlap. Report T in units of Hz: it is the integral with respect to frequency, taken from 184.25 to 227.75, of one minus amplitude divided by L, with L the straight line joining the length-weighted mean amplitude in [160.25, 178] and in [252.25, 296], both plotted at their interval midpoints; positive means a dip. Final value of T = 3.2 Hz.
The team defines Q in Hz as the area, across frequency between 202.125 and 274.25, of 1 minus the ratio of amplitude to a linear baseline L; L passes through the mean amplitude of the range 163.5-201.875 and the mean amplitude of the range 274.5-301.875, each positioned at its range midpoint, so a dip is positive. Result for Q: 2.0 Hz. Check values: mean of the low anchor 7.5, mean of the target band 7.73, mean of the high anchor 8.37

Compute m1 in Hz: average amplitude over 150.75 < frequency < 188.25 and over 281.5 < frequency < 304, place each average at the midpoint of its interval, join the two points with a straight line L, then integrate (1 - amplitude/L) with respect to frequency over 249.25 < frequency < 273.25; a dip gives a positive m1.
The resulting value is 1.9 Hz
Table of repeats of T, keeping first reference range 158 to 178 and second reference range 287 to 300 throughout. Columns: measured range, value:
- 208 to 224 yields 1.3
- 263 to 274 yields 0.9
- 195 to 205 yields 0.9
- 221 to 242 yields 1.4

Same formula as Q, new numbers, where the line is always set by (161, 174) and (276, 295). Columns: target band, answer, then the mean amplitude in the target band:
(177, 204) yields 4.11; 7.12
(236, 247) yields 0.66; 7.87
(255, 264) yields 0.99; 7.44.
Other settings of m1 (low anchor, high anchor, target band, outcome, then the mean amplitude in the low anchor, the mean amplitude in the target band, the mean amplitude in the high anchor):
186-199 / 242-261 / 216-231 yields -0.20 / 7.49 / 7.72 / 7.74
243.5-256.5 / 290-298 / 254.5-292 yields 1.01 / 7.86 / 7.92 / 8.39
